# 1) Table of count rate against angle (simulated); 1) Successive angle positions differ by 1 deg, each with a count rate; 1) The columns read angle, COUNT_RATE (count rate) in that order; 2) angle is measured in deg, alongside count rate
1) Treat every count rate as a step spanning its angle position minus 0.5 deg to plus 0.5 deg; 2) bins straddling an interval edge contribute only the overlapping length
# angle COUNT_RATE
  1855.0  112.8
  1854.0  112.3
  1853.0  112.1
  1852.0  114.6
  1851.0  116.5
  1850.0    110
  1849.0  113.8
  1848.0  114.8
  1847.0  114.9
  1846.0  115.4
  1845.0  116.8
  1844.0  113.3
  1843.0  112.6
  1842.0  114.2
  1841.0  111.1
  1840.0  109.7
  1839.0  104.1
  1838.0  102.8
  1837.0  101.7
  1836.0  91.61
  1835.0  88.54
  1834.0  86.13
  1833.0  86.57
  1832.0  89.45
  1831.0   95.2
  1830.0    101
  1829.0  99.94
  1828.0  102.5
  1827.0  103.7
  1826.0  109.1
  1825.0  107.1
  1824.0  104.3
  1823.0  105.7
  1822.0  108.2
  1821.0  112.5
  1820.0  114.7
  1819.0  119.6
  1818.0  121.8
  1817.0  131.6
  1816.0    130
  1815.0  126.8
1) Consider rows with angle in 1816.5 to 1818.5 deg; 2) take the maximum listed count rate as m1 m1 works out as 131.6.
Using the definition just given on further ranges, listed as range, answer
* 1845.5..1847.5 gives 115.4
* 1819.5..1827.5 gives 114.7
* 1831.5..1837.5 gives 101.7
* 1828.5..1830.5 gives 101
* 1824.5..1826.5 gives 109.1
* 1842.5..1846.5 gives 116.8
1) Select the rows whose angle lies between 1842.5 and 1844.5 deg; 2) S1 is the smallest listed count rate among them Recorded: 112.6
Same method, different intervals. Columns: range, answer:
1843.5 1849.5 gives 113.3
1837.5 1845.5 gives 102.8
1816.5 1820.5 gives 114.7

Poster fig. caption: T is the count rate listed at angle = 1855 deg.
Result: 112.8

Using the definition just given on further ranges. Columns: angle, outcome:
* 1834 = 86.13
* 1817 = 131.6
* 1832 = 89.45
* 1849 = 113.8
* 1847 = 114.9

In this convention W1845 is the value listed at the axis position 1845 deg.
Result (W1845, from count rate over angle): 116.8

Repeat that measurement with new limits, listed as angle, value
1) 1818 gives 121.8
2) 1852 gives 114.6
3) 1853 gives 112.1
